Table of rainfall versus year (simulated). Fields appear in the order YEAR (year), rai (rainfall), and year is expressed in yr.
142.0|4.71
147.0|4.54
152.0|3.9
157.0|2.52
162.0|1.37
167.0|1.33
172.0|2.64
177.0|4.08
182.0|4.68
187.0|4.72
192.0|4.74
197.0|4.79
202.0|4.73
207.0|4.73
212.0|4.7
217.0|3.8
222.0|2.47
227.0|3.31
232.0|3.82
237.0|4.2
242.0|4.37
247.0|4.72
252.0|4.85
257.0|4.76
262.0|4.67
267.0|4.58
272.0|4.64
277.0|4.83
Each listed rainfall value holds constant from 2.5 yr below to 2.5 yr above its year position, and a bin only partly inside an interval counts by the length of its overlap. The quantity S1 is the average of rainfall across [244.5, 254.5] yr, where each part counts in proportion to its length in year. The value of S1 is 4.78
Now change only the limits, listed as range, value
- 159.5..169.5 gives 1.35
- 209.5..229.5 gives 3.57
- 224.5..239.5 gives 3.78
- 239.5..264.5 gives 4.67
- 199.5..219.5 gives 4.49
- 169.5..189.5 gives 4.03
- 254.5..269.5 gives 4.67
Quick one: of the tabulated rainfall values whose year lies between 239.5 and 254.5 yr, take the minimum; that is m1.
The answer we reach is 4.37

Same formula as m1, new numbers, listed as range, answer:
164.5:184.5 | 1.33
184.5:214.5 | 4.7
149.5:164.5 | 1.37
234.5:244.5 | 4.2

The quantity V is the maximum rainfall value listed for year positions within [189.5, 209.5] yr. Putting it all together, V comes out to 4.79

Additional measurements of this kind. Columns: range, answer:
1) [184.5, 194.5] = 4.74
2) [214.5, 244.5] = 4.37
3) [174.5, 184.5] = 4.68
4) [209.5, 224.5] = 4.7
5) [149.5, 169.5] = 3.9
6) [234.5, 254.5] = 4.85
